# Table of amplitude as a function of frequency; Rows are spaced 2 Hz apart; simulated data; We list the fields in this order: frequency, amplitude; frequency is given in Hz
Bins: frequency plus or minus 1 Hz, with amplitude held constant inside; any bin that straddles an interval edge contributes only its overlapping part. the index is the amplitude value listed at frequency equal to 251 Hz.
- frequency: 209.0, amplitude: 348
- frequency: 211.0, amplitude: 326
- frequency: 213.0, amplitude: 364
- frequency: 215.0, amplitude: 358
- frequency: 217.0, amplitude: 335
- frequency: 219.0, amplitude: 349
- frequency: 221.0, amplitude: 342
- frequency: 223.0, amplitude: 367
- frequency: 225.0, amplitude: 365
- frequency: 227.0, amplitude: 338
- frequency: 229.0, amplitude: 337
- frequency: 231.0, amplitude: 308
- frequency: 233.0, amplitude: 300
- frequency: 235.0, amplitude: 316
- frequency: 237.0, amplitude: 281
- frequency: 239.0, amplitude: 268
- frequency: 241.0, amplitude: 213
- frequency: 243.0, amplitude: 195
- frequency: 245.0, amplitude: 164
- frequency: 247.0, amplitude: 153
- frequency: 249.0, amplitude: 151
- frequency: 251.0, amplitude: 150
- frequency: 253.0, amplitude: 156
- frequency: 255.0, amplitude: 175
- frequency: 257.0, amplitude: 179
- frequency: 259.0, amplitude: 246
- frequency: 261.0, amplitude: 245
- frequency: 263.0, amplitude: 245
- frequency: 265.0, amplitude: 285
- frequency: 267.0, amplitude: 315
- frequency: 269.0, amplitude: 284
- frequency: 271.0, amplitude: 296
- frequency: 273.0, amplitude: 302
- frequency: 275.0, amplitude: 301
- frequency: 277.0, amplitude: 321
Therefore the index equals 150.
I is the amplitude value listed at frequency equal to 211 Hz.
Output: 326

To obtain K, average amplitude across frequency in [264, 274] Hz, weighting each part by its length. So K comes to 296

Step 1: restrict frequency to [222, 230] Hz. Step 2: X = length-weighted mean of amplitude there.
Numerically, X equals 352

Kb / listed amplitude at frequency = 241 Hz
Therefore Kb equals 213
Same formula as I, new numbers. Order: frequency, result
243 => 195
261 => 245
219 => 349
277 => 321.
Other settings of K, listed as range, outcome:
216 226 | 352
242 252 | 163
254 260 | 200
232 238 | 299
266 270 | 300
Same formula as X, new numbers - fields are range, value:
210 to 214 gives 345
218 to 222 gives 346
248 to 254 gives 152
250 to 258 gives 165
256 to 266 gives 240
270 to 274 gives 299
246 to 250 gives 152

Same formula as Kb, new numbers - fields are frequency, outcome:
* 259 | 246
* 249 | 151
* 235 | 316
